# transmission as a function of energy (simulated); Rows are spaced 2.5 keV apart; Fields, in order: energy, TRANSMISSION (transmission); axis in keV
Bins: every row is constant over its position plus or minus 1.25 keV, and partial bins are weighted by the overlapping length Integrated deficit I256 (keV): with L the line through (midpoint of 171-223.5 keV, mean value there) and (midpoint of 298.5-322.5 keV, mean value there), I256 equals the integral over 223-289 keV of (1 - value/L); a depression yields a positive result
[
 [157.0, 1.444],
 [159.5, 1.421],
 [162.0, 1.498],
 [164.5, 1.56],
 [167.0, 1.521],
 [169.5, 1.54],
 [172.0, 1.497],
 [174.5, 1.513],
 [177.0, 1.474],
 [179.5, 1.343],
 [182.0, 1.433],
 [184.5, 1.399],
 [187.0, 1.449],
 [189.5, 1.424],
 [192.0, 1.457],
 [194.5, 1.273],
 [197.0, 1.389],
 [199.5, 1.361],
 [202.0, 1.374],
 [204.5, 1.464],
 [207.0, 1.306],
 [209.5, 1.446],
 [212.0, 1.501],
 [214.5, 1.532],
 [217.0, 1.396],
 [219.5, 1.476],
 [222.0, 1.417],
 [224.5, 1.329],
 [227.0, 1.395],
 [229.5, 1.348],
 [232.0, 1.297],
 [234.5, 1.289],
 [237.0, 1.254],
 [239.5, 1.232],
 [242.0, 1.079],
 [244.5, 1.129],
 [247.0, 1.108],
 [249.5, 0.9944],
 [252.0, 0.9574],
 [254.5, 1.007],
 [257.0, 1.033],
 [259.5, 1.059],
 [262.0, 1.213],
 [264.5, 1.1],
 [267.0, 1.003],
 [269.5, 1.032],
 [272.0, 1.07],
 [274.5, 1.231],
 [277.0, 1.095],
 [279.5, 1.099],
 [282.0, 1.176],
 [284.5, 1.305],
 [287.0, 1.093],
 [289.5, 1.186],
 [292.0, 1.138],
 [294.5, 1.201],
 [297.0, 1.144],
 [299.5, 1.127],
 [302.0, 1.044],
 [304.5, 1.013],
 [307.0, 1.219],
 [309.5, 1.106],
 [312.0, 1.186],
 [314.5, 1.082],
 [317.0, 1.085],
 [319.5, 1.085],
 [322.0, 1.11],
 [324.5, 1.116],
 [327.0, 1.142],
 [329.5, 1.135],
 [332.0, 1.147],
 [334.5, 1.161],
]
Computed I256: 5.6 keV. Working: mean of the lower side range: 1.42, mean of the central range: 1.15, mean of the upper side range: 1.11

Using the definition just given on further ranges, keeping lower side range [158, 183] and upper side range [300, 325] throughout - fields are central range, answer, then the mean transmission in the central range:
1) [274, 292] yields 0.28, 1.16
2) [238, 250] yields 1.56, 1.12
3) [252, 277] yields 3.12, 1.08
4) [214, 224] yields -0.65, 1.44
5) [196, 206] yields 0.03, 1.39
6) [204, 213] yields -0.29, 1.42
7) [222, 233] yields -0.18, 1.35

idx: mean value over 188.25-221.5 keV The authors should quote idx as 1.42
